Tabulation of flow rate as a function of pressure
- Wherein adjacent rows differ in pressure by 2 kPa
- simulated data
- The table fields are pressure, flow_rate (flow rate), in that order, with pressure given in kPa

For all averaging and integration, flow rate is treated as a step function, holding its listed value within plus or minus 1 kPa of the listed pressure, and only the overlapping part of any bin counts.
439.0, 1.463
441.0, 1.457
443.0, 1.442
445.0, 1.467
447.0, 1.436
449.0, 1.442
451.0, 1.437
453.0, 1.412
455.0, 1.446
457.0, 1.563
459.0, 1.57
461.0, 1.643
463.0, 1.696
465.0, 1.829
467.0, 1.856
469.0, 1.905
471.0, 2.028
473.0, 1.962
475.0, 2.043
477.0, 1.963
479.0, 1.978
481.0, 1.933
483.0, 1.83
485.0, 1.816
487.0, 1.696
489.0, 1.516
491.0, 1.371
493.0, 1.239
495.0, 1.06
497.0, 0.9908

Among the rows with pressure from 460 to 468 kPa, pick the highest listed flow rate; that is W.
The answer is 1.856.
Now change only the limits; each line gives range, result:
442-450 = 1.467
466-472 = 2.028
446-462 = 1.643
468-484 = 2.043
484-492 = 1.816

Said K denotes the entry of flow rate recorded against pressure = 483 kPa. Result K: 1.83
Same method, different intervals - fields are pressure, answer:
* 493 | 1.239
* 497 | 0.9908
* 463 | 1.696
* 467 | 1.856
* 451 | 1.437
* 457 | 1.563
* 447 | 1.436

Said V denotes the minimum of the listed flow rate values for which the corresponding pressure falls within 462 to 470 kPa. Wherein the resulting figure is 1.696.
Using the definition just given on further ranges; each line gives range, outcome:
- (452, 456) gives 1.412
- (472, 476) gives 1.962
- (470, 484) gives 1.83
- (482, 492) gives 1.371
